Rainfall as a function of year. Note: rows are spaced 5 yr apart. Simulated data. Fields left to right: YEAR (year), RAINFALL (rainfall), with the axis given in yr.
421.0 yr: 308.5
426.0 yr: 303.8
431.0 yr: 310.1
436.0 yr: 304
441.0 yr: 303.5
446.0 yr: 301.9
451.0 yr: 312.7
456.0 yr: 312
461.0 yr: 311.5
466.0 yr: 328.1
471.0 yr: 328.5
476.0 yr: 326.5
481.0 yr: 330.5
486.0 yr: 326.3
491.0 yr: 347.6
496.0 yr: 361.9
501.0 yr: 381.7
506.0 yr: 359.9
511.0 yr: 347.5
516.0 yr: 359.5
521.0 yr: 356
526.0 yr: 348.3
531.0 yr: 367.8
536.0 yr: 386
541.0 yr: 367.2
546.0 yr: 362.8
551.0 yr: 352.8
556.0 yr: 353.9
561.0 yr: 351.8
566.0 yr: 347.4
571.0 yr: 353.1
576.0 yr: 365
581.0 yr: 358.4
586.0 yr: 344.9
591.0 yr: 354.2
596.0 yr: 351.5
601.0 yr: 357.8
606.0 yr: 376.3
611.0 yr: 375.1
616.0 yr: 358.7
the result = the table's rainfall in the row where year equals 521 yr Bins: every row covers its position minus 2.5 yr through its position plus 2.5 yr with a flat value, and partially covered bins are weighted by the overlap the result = 356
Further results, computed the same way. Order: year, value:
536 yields 386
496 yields 361.9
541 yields 367.2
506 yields 359.9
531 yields 367.8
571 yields 353.1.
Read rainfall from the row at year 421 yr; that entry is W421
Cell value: 308.5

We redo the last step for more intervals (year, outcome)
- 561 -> 351.8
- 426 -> 303.8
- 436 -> 304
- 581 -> 358.4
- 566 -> 347.4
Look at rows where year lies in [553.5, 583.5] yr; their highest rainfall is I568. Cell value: 365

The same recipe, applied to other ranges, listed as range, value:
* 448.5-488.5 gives 330.5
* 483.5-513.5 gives 381.7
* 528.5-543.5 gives 386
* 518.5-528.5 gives 356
